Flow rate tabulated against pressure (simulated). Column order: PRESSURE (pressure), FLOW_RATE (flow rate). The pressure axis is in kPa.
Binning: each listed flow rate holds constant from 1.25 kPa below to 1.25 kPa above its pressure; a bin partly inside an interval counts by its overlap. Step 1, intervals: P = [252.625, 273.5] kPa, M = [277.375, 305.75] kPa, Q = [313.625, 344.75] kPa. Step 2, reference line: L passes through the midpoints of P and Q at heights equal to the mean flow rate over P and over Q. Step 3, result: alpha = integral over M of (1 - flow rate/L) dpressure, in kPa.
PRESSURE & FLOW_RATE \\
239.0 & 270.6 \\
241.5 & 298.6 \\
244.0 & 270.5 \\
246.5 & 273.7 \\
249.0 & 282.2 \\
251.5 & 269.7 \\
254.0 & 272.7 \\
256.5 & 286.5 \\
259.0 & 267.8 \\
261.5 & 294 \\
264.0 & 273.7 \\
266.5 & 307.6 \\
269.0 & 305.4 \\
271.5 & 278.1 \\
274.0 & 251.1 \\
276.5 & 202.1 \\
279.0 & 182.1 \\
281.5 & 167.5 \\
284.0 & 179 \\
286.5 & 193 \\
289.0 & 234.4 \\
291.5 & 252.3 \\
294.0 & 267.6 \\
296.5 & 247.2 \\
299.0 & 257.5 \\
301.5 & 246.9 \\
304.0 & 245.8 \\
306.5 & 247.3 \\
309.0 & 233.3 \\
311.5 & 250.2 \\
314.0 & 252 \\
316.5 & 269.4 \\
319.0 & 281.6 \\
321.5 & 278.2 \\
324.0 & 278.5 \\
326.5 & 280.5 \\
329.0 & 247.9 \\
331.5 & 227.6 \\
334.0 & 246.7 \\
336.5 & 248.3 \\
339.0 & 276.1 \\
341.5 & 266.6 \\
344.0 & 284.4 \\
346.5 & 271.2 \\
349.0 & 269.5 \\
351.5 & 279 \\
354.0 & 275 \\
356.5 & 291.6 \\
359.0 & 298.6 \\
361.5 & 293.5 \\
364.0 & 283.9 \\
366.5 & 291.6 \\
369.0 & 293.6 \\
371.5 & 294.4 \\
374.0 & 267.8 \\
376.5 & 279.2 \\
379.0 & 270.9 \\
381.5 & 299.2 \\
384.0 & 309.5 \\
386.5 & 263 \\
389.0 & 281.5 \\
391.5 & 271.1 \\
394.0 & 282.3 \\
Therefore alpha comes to 5.2 kPa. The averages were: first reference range 284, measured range 225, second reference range 264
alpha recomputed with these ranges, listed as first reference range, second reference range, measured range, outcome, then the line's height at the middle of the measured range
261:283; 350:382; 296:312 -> 0.9 kPa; 261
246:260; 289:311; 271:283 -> 2.3 kPa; 262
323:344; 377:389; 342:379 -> -1.3 kPa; 274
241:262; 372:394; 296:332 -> 2.9 kPa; 280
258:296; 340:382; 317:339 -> 0.4 kPa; 267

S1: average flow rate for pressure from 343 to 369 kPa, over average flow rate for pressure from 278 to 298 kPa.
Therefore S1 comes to 1.3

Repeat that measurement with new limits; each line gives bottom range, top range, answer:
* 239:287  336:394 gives 1.09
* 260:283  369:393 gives 1.13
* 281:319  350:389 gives 1.20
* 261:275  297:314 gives 0.87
